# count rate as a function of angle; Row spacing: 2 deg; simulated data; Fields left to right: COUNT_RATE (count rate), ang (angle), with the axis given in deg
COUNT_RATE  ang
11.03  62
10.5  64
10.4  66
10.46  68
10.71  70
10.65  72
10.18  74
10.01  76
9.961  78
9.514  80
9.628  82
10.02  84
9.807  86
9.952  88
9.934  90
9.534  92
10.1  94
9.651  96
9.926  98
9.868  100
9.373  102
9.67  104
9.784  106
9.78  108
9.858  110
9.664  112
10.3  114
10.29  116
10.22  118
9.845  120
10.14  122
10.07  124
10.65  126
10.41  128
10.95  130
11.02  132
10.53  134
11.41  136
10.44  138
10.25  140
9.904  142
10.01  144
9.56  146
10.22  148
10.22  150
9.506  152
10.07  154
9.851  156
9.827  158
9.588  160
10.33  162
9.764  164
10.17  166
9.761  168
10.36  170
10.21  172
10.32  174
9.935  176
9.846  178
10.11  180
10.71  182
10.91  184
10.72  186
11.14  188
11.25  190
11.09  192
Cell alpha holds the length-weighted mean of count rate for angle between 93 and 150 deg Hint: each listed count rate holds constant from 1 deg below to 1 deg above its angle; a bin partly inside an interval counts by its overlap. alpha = 10.1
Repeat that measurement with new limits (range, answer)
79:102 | 9.79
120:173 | 10.2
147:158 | 9.96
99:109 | 9.7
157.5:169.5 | 9.93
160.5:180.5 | 10.1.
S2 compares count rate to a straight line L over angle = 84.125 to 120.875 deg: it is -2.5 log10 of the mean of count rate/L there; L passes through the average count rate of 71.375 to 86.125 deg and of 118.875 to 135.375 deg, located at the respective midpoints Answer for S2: 0.04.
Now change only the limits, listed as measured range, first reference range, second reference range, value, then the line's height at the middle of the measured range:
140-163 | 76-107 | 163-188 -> 0.02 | 10.1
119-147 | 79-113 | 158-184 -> -0.05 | 9.94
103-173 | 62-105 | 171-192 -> 0.02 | 10.3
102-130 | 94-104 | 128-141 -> 0.02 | 10.2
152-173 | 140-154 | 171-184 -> 0.01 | 10.1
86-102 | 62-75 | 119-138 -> 0.08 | 10.5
